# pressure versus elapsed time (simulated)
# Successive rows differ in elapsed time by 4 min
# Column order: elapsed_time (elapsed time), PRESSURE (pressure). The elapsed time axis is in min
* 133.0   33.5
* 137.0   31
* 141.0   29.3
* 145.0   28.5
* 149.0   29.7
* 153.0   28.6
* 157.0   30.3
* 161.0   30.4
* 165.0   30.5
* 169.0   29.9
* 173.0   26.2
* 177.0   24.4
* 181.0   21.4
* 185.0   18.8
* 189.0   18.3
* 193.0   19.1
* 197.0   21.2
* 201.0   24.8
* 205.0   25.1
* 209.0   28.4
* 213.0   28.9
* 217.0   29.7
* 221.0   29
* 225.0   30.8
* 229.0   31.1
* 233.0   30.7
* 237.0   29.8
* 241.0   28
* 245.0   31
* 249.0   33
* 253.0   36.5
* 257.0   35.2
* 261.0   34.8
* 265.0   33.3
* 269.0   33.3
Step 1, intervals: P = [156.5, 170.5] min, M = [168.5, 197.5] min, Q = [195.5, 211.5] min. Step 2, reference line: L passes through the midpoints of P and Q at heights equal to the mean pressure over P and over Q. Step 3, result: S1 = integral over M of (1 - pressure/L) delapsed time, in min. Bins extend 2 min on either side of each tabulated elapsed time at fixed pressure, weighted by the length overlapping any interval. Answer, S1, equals 6.02 min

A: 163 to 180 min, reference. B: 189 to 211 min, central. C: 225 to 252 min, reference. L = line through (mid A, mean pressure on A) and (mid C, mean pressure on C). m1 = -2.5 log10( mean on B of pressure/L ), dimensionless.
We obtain 0.24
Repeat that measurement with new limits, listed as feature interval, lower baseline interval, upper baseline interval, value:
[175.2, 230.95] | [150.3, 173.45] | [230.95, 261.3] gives 0.23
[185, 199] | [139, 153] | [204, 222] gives 0.42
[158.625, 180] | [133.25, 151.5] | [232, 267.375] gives 0.10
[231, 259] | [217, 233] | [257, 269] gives 0.01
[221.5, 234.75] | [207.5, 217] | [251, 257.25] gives 0.03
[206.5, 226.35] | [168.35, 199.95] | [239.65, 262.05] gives -0.07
